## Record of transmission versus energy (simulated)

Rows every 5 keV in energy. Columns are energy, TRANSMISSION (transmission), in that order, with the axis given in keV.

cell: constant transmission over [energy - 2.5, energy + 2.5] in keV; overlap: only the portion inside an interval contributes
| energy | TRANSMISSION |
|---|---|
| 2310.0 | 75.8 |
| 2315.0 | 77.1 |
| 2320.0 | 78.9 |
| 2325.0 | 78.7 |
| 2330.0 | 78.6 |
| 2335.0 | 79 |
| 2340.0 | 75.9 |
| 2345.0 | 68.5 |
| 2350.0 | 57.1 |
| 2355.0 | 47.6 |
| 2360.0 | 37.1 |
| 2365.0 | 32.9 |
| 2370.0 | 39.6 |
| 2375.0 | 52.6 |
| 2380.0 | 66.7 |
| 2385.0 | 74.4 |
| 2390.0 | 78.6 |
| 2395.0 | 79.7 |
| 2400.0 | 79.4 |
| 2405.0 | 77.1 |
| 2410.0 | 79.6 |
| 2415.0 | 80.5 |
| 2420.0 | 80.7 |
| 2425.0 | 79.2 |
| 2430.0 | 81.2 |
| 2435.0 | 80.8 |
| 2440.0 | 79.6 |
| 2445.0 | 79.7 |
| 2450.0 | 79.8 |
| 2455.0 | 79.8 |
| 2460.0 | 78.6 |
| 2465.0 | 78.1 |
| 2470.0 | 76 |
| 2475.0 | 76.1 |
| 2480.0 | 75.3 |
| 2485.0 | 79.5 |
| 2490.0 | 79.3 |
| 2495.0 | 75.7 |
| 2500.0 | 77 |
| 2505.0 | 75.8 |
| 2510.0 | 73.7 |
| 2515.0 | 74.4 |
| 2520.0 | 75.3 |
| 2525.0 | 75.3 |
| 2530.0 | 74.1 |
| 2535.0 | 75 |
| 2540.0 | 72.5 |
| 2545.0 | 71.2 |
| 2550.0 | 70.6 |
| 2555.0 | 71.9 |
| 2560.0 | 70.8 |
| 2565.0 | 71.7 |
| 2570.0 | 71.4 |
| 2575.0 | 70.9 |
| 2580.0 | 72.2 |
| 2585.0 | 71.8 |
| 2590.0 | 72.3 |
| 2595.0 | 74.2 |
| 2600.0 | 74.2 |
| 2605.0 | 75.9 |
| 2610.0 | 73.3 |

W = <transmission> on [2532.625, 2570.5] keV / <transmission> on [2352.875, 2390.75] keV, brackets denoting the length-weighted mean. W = 1.4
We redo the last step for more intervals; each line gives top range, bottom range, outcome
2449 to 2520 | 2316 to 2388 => 1.23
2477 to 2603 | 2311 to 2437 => 1.06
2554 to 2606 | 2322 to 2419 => 1.08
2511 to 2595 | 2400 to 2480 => 0.92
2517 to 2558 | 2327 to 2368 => 1.23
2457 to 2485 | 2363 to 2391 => 1.36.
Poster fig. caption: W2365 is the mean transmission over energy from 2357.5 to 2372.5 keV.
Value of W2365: 36.5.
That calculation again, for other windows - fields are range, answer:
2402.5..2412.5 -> 78.3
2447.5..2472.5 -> 78.5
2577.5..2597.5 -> 72.6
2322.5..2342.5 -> 78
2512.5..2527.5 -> 75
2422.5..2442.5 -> 80.2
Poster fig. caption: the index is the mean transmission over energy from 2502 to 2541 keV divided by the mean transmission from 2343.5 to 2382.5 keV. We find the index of 1.5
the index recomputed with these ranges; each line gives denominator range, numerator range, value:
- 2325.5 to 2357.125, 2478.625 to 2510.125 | 1.12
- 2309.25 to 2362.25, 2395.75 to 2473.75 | 1.16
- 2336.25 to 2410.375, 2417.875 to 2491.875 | 1.25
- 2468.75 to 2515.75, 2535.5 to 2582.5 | 0.94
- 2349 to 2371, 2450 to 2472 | 1.86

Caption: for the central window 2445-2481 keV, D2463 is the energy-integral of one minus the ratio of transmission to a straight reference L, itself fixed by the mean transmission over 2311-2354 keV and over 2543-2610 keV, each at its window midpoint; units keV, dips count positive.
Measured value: -2.5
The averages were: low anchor 73.4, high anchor 72.3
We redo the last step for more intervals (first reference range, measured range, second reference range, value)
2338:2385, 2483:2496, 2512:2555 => -1.9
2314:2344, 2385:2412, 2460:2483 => -0.5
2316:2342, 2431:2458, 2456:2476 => -0.8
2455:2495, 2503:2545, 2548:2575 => -0.2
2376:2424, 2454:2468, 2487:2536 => -0.5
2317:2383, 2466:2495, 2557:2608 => -4.1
